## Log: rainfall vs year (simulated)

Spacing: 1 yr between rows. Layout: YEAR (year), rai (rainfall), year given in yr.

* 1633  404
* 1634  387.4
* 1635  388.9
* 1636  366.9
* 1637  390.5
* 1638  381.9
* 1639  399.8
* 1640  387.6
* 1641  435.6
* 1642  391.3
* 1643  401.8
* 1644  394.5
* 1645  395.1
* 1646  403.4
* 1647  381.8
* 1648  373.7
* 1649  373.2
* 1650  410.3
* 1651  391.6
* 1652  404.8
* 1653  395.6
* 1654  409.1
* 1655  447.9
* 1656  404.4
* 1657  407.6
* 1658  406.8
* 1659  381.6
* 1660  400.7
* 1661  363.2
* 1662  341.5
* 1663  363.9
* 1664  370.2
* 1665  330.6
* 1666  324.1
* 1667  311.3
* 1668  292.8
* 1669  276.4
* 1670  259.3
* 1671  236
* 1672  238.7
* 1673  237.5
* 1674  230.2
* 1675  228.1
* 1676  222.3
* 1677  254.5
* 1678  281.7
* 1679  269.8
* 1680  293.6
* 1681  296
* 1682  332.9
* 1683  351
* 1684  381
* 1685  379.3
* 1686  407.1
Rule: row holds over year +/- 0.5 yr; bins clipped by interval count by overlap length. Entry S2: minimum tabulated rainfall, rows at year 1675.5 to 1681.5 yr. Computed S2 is 222.3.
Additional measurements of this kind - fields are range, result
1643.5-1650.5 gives 373.2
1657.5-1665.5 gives 330.6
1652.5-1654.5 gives 395.6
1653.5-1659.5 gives 381.6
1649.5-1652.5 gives 391.6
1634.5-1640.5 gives 366.9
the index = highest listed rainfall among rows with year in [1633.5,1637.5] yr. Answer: 390.5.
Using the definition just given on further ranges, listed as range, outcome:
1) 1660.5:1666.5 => 370.2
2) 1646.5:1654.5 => 410.3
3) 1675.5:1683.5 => 351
